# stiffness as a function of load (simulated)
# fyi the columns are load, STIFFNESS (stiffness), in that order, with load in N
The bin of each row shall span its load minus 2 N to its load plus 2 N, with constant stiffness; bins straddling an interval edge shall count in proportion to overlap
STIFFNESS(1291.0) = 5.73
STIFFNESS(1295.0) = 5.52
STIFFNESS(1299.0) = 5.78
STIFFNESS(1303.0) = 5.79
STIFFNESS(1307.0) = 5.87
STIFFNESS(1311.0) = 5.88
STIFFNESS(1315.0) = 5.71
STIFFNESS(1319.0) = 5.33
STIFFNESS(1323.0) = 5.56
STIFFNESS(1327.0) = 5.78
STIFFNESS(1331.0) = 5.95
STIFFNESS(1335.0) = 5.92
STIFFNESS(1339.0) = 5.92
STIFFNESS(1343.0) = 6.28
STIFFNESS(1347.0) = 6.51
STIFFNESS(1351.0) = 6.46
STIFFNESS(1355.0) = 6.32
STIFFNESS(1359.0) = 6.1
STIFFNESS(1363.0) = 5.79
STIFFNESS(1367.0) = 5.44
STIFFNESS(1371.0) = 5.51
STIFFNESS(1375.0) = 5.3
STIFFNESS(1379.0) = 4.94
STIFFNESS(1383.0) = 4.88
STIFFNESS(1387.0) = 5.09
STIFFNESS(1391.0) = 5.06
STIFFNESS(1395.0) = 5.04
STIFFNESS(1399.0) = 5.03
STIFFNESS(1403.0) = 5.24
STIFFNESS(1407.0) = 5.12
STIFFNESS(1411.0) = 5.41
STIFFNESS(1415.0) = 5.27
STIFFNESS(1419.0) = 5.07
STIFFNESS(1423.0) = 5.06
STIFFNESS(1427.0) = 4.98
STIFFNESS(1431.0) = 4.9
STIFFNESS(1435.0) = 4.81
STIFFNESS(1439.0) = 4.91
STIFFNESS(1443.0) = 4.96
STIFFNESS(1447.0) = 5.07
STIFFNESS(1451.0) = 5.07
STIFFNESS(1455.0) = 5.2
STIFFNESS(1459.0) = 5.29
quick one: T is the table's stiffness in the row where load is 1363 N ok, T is 5.79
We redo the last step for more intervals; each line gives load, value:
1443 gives 4.96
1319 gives 5.33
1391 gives 5.06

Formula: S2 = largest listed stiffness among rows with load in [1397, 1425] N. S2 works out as 5.41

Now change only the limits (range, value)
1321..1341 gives 5.95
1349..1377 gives 6.46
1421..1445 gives 5.06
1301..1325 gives 5.88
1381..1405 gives 5.24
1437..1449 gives 5.07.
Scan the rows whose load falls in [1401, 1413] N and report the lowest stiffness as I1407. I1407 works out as 5.12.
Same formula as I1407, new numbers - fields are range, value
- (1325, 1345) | 5.78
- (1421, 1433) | 4.9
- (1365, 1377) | 5.3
